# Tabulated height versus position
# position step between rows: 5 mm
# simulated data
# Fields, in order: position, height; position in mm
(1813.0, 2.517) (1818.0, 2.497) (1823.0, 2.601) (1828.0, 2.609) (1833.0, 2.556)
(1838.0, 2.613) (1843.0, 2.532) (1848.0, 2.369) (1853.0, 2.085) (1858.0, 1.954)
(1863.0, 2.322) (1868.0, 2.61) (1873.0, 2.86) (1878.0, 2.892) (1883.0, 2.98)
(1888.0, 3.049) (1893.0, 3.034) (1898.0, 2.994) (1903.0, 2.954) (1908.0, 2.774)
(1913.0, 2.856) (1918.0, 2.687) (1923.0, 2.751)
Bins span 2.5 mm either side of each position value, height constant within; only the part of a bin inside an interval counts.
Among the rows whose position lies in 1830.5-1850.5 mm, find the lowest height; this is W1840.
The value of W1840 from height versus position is 2.369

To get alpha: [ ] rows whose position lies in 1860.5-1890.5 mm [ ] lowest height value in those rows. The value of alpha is 2.322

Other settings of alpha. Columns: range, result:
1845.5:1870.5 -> 1.954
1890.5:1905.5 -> 2.954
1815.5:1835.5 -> 2.497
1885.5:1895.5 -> 3.034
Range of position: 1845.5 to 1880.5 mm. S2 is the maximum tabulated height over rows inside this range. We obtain 2.892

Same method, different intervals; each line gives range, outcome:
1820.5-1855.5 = 2.613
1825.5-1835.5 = 2.609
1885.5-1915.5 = 3.049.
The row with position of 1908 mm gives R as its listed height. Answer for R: 2.774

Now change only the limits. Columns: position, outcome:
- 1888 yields 3.049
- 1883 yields 2.98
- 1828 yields 2.609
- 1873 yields 2.86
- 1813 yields 2.517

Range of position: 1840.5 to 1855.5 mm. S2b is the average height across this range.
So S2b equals 2.33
